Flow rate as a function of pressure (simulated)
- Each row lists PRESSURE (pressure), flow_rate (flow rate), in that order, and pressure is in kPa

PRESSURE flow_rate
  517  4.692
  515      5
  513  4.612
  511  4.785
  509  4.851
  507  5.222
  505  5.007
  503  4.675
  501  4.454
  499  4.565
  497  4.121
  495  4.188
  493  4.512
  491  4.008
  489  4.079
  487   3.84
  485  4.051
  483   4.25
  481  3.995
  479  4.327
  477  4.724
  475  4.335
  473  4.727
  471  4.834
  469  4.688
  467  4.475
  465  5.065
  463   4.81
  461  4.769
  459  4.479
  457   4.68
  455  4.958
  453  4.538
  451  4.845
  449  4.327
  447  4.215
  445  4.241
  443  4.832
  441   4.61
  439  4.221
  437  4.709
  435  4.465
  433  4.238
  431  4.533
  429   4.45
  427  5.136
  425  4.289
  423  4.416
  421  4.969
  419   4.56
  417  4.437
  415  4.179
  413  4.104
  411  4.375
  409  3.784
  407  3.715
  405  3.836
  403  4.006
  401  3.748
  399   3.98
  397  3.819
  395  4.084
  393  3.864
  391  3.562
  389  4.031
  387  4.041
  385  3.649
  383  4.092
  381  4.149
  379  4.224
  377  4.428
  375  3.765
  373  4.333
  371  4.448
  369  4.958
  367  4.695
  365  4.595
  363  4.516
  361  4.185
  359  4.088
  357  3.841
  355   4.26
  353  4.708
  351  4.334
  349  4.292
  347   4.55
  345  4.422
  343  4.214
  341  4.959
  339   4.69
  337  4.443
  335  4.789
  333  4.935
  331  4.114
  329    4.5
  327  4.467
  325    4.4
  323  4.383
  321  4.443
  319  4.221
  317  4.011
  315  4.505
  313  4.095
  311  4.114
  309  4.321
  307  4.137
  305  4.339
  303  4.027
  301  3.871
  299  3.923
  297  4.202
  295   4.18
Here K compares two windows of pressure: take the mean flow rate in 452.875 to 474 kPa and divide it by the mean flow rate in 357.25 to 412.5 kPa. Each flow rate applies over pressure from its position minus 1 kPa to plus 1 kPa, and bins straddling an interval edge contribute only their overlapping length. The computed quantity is 1.2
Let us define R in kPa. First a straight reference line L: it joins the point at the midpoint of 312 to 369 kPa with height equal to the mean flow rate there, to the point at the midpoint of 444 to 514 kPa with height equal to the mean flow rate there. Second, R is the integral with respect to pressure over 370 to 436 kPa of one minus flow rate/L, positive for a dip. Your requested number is 4.4 kPa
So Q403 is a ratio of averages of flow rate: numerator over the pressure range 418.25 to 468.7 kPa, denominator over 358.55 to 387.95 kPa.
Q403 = 1.1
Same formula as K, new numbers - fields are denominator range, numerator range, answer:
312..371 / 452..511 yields 1.02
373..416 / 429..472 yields 1.15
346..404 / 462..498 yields 1.05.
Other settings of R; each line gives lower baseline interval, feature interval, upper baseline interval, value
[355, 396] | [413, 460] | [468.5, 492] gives -3.0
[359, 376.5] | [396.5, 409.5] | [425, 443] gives 1.9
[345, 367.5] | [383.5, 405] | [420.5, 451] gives 2.7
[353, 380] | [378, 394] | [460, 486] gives 1.6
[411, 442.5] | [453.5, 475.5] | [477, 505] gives -1.8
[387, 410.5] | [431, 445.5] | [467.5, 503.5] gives -1.4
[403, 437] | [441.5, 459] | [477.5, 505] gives -1.1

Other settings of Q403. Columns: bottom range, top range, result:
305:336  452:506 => 1.03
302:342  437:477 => 1.05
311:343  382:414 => 0.88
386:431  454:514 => 1.09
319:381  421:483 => 1.03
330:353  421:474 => 1.02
